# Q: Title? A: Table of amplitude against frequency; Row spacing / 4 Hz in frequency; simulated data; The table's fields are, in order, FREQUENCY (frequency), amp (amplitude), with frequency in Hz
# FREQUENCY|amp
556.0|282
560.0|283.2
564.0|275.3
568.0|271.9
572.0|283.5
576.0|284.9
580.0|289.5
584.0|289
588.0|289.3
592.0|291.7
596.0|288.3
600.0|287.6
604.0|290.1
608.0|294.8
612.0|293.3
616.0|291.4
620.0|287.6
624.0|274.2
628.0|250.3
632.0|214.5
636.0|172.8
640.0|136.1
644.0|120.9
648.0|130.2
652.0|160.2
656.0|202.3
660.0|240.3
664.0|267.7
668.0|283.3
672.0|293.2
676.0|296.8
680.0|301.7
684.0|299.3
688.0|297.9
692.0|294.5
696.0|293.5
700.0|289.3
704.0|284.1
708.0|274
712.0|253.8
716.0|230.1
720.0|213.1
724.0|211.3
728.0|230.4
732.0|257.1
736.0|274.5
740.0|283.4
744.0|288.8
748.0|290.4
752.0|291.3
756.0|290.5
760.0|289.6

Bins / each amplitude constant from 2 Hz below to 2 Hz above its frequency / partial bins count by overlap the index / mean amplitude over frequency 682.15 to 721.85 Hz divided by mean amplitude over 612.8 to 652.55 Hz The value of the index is 1.3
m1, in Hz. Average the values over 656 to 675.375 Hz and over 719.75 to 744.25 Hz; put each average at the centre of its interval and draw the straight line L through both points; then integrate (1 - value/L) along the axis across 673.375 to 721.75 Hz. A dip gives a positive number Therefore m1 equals -3.5 Hz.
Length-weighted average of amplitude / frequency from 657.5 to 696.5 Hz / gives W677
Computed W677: 285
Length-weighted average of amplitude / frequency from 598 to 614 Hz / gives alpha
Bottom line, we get 291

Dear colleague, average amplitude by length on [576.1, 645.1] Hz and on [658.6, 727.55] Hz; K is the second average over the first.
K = 1.05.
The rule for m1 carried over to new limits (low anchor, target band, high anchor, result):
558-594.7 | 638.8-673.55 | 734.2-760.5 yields 9.9 Hz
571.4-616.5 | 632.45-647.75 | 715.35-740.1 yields 6.9 Hz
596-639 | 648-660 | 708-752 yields 3.6 Hz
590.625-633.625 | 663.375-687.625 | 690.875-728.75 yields -2.5 Hz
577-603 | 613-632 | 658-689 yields 1.1 Hz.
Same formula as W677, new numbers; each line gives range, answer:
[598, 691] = 248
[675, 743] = 270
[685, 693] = 297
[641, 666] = 185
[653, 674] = 253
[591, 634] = 278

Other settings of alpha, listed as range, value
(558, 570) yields 277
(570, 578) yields 284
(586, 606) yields 289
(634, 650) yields 140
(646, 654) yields 145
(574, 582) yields 287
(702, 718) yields 260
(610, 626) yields 287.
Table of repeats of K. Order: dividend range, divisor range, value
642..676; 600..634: 0.79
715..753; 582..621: 0.88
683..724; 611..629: 0.96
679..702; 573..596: 1.02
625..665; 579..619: 0.65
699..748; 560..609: 0.90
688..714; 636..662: 1.71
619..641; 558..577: 0.80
